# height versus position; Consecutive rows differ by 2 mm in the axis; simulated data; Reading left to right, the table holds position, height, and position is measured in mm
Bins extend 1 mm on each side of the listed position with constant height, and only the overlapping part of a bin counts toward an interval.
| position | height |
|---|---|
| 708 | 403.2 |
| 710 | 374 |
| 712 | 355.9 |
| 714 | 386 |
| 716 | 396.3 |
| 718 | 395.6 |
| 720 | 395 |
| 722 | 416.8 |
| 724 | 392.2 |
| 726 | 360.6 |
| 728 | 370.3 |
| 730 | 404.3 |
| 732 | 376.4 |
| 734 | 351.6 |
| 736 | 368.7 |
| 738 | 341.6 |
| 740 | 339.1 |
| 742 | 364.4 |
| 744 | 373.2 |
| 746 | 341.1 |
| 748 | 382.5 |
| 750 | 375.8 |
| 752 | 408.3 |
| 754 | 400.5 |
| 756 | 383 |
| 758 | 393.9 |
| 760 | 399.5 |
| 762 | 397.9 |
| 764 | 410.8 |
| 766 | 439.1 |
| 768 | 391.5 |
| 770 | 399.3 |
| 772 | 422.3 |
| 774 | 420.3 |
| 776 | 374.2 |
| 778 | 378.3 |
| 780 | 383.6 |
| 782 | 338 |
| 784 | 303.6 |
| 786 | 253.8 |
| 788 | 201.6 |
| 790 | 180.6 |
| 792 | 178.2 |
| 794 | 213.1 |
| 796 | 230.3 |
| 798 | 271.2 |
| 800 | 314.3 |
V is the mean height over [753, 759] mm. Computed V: 392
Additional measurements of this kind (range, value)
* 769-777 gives 404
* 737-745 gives 355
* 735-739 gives 355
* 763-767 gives 425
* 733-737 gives 360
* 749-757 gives 392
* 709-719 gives 382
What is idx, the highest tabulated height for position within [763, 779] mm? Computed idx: 439.1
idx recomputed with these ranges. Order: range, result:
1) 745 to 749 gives 382.5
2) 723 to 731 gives 404.3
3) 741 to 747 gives 373.2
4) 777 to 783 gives 383.6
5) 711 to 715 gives 386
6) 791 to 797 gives 230.3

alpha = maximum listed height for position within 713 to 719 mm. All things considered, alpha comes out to 396.3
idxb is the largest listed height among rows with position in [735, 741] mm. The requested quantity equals 368.7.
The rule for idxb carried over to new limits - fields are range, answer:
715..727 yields 416.8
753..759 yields 400.5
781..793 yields 338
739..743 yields 364.4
